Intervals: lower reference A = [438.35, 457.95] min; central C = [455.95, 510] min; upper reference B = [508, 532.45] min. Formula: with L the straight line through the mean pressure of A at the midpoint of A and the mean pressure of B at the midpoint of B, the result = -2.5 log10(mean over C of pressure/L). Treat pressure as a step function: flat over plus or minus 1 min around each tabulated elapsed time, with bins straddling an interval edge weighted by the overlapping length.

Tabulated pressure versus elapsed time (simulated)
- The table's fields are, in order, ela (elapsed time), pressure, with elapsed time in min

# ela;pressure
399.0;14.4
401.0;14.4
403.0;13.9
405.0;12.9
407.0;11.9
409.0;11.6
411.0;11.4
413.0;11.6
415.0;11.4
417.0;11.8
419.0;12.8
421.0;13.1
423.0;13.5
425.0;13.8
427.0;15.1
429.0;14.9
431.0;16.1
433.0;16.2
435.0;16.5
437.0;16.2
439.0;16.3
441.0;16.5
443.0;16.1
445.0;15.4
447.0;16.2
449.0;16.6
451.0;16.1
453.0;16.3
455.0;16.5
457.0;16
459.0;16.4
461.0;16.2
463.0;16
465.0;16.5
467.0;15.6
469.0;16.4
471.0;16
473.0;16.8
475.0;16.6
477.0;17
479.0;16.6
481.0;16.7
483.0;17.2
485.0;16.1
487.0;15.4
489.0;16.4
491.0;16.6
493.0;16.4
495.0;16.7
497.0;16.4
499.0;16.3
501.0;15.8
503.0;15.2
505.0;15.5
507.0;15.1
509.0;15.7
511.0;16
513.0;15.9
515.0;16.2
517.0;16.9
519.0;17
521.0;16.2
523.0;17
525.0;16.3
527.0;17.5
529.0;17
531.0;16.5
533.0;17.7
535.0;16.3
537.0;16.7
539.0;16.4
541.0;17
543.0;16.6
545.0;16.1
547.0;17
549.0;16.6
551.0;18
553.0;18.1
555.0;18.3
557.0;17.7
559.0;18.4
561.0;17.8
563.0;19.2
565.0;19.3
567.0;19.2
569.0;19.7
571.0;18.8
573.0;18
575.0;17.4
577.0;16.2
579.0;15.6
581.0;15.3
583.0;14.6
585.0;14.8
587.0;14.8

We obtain 0.01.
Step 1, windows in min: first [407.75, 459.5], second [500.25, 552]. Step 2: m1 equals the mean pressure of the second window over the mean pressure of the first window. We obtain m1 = 1.1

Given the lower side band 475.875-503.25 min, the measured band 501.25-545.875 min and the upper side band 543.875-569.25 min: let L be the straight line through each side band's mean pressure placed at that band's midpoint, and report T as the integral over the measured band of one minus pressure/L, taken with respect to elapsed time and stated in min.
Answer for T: 2.2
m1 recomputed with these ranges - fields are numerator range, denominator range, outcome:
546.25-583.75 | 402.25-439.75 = 1.29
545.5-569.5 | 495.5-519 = 1.14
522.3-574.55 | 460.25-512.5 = 1.09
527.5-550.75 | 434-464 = 1.03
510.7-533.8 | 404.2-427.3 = 1.34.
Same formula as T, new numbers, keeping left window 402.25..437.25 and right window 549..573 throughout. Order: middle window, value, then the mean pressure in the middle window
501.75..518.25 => 0.9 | 15.8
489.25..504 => 0.0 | 16.2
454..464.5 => -0.9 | 16.2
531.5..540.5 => 0.4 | 16.8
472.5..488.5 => -0.9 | 16.5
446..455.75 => -1.1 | 16.3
